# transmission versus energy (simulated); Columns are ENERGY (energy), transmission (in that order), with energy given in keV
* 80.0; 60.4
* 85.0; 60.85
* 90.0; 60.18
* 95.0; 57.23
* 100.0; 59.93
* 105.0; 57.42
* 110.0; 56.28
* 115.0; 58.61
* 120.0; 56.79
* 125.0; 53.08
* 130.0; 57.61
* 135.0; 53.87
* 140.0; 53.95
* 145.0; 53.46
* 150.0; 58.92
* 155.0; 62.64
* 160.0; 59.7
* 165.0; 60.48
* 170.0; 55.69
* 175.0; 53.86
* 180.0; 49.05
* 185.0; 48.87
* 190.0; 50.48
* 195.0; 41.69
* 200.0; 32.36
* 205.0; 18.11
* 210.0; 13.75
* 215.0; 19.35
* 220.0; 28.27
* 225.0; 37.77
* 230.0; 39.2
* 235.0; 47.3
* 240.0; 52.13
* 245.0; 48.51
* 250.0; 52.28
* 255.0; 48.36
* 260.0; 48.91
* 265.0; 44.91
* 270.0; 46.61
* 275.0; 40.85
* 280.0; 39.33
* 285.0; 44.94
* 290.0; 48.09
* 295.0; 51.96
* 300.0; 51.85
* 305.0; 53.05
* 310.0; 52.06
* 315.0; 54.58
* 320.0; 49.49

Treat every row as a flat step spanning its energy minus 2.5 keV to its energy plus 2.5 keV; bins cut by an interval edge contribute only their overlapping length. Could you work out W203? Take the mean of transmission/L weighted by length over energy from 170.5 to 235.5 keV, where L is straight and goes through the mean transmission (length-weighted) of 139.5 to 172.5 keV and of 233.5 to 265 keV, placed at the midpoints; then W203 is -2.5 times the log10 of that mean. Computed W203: 0.40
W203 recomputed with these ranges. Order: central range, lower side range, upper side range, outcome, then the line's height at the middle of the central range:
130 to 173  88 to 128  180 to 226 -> -0.24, 46.2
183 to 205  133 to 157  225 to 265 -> 0.28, 52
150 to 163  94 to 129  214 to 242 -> -0.22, 49.7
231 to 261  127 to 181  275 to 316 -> 0.05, 51.5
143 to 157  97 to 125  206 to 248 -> -0.17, 50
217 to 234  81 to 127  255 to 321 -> 0.40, 51.5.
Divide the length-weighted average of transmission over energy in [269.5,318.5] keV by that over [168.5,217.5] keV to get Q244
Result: 1.28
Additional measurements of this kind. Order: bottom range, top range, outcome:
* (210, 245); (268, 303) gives 1.27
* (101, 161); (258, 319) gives 0.85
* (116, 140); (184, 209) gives 0.65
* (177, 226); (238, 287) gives 1.37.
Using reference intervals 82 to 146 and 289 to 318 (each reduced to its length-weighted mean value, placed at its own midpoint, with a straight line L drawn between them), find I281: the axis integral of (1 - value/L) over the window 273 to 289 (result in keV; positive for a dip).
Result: 3.1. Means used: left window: 57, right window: 52.1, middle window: 42.3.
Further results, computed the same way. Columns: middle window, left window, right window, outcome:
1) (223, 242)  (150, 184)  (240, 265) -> 2.6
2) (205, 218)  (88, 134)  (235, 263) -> 8.7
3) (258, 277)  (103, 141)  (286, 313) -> 2.4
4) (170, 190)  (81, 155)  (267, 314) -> 1.0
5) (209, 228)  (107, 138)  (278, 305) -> 9.4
